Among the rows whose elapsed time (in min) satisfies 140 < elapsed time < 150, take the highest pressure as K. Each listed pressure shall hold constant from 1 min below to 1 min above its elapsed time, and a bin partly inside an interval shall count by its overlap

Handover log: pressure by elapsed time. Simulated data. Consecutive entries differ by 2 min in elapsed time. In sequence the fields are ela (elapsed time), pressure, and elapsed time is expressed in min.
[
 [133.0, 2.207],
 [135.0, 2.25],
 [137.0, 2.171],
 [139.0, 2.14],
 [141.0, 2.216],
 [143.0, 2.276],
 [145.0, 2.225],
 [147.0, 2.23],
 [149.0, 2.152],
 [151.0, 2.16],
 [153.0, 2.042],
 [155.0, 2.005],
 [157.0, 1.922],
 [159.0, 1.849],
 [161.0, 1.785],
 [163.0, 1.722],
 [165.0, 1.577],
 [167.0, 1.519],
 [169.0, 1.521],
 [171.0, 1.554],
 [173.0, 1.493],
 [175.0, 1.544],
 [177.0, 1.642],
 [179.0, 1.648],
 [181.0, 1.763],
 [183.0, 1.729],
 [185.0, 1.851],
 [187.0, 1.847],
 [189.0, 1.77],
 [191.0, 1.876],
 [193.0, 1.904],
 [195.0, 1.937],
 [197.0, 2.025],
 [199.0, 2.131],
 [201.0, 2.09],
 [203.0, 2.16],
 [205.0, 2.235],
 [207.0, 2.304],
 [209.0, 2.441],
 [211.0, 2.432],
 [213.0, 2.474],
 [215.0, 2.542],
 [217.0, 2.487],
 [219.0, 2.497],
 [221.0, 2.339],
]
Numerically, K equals 2.276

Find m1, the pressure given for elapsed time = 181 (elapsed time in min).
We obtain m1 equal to 1.763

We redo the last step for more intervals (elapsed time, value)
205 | 2.235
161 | 1.785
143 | 2.276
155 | 2.005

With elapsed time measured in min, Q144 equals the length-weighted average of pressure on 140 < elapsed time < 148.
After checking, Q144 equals 2.24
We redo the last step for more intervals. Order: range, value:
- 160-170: 1.62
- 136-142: 2.18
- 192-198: 1.96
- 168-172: 1.54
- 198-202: 2.11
